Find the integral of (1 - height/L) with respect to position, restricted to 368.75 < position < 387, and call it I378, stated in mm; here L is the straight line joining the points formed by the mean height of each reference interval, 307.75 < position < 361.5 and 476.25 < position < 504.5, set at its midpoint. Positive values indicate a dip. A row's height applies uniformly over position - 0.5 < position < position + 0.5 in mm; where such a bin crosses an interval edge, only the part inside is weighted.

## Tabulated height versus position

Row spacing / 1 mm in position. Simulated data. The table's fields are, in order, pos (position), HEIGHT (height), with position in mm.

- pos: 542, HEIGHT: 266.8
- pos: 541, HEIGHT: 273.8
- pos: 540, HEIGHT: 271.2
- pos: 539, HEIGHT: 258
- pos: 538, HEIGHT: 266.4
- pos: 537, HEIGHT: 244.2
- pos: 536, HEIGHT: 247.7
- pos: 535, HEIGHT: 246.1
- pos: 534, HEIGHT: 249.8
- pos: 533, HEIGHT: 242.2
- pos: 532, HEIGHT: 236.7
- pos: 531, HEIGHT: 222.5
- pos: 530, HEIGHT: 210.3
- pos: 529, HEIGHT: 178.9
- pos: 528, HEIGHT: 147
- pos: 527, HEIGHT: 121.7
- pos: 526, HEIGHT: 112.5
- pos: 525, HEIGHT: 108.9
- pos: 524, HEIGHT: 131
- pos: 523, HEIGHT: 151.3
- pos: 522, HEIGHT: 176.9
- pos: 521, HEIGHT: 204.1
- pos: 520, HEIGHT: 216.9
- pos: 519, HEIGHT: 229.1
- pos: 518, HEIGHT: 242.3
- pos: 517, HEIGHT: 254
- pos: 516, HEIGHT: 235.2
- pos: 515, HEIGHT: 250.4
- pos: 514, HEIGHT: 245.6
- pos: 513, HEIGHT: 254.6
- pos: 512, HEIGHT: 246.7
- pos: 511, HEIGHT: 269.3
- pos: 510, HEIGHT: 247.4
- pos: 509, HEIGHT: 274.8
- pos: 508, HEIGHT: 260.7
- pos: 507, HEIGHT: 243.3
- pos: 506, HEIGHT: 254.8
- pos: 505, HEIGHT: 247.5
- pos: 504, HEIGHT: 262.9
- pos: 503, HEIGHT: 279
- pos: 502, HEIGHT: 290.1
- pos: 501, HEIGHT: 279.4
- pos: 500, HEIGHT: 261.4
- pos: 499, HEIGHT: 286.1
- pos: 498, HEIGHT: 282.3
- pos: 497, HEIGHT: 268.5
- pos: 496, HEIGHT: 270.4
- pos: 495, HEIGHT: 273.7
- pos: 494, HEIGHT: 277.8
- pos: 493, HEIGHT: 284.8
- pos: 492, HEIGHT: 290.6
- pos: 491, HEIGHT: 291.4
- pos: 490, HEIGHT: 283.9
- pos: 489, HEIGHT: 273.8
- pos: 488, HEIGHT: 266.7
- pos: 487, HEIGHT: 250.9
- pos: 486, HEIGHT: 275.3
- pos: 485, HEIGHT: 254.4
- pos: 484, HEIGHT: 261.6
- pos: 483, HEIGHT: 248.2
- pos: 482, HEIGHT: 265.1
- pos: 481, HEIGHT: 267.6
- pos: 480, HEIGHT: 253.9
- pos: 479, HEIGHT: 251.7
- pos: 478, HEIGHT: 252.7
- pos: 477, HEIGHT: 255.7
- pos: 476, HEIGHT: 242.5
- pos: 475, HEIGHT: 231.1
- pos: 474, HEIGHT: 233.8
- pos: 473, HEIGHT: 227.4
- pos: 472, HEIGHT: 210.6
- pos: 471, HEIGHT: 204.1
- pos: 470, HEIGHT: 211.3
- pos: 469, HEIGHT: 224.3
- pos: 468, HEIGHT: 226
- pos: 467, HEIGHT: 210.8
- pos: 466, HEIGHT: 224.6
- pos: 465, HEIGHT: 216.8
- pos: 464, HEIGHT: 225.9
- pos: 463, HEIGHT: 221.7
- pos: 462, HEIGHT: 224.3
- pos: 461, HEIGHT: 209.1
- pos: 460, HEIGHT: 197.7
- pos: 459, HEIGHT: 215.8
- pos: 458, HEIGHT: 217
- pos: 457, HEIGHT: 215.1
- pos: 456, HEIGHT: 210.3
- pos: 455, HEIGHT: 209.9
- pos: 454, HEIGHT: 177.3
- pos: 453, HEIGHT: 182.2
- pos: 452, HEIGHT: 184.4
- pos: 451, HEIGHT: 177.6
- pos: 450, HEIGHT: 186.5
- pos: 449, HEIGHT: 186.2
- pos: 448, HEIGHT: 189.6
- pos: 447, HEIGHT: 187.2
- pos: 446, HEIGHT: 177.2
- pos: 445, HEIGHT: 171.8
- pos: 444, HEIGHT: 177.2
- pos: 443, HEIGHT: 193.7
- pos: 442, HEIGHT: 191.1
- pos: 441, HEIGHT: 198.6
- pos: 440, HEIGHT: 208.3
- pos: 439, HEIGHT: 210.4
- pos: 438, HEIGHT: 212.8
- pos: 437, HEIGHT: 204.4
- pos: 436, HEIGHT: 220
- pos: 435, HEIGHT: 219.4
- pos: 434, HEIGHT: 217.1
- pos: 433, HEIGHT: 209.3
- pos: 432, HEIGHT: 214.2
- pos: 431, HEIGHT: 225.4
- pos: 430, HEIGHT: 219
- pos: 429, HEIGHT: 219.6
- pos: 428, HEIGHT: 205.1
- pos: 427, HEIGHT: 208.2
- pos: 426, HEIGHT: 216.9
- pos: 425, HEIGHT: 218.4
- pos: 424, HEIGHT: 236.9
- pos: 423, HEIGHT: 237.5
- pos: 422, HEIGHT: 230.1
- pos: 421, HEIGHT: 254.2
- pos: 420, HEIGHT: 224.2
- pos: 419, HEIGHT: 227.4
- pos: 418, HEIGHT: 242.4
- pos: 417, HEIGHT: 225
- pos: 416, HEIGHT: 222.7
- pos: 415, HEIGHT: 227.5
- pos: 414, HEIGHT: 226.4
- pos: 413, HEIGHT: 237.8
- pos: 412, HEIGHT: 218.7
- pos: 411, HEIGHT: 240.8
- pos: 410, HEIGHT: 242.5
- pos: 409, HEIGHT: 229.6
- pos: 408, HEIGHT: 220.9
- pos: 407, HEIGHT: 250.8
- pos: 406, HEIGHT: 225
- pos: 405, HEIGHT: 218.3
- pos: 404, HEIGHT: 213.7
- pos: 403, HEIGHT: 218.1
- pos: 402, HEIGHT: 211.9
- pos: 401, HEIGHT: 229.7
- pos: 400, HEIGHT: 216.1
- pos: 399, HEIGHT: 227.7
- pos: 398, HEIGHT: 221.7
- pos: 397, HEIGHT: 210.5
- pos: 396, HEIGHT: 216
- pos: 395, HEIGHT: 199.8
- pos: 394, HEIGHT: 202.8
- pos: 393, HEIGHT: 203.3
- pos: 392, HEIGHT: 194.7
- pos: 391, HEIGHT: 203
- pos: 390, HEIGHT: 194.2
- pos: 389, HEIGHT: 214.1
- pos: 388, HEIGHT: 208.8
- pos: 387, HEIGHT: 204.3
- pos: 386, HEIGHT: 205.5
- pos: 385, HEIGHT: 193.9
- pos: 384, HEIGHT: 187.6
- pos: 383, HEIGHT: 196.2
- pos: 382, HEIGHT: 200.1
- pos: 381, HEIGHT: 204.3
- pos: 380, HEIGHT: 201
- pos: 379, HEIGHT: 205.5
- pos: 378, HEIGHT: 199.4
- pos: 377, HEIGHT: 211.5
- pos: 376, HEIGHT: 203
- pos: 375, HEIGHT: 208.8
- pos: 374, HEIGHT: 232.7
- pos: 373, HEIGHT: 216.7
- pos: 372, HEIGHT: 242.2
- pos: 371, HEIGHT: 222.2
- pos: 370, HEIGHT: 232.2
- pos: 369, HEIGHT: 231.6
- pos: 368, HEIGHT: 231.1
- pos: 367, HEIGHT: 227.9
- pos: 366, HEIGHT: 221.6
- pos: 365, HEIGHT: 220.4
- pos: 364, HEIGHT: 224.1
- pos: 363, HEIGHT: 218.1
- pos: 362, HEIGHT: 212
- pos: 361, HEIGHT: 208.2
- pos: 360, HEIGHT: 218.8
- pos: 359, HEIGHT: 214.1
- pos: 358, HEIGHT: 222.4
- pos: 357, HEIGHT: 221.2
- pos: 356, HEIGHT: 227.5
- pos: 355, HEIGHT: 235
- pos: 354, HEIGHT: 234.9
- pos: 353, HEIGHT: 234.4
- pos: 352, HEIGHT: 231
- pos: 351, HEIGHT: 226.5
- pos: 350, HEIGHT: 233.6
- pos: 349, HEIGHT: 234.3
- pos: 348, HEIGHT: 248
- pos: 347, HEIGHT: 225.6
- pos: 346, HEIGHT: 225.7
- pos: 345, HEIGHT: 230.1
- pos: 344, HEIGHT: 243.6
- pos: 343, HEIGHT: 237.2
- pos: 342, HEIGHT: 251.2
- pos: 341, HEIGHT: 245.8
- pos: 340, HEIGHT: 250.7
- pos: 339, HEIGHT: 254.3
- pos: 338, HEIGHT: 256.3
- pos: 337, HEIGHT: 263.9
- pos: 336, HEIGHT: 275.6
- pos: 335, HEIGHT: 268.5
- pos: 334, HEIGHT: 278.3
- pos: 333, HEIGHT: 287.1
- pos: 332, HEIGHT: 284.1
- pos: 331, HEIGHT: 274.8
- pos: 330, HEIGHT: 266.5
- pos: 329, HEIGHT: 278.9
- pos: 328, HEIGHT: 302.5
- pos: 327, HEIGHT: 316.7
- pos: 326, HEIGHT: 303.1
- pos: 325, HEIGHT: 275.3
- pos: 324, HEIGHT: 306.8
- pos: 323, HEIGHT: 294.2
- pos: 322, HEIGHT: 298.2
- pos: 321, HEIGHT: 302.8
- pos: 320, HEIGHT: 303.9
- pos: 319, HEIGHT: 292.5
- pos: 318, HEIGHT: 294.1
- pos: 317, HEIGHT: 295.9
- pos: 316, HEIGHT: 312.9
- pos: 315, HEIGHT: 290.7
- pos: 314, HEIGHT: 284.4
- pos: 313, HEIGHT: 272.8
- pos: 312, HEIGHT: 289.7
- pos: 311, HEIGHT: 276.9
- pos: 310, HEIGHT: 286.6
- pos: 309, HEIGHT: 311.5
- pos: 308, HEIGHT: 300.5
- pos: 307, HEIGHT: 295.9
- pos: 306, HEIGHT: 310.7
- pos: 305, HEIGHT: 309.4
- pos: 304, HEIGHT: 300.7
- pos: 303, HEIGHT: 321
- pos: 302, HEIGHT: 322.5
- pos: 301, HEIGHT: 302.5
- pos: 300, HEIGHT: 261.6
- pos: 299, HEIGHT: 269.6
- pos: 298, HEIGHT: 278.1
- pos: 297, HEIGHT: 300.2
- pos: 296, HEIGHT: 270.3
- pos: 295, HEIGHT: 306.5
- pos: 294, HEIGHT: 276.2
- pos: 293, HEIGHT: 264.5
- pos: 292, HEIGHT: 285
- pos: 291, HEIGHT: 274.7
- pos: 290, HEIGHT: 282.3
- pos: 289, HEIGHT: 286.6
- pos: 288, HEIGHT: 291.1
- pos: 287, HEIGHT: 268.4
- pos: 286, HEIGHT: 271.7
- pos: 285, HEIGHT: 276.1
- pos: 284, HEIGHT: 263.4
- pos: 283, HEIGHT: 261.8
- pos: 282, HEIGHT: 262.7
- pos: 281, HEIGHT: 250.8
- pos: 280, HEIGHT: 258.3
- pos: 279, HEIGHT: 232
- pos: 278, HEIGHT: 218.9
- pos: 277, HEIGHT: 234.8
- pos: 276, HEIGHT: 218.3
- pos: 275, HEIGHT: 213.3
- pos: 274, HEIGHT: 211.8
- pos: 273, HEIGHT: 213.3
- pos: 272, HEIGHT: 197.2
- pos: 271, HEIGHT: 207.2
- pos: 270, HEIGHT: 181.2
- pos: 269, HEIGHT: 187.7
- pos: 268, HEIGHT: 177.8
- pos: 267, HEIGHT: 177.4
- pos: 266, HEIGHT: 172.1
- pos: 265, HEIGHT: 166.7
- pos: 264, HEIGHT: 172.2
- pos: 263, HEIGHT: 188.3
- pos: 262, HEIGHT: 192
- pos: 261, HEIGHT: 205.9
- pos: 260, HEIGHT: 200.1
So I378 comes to 3.8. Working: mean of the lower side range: 265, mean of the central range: 210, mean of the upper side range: 270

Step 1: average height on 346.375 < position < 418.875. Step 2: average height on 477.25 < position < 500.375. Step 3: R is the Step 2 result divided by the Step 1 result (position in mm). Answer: 1.23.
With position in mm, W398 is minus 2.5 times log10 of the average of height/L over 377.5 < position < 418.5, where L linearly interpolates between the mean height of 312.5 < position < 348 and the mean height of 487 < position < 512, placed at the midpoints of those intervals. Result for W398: 0.26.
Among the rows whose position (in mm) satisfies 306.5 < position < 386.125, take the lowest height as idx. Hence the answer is 187.6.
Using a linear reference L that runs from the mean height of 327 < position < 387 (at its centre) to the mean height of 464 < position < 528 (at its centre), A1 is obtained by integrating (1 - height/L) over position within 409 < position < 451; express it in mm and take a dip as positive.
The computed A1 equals 4.1 mm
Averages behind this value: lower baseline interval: 233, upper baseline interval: 240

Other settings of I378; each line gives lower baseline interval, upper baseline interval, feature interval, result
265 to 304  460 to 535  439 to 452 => 2.85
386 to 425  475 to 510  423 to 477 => 7.74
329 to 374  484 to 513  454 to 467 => 2.36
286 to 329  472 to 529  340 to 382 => 8.10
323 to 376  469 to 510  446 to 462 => 3.70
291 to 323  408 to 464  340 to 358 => 2.16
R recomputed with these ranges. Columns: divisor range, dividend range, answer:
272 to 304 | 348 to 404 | 0.81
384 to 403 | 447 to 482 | 1.04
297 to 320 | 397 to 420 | 0.77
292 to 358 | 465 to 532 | 0.87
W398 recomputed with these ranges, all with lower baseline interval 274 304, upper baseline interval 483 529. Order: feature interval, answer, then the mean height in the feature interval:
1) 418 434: 0.13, 224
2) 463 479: 0.09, 227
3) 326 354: 0.02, 257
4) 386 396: 0.25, 204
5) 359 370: 0.17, 222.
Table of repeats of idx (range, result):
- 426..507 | 171.8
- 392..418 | 194.7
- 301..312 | 276.9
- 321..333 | 266.5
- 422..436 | 205.1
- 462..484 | 204.1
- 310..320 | 272.8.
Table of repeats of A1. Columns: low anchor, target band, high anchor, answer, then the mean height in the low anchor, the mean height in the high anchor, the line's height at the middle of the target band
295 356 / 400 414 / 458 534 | 1.62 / 275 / 236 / 257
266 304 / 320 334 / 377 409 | -3.28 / 253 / 210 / 236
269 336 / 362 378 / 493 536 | 2.43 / 275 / 233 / 262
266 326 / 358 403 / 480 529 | 7.93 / 269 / 243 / 258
